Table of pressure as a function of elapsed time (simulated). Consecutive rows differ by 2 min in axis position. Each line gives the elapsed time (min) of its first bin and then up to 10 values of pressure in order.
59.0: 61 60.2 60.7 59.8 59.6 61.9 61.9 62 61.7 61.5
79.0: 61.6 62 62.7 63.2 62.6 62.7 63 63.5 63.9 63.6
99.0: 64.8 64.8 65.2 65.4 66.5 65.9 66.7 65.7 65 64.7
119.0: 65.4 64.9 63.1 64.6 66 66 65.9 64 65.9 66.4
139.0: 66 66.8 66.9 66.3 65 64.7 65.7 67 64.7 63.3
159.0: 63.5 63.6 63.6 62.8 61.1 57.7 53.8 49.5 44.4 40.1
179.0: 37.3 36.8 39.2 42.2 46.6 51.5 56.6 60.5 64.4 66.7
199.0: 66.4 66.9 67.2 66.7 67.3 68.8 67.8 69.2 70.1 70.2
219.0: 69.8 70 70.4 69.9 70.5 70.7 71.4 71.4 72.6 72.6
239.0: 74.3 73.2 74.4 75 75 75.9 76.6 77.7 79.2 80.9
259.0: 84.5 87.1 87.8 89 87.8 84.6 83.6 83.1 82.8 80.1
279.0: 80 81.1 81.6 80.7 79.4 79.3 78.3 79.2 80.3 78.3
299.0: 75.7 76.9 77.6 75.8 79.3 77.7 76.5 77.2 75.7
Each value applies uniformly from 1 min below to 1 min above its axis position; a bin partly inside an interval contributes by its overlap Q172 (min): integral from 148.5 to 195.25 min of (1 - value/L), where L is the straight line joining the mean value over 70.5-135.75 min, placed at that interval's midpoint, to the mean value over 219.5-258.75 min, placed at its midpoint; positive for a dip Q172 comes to 9.6 min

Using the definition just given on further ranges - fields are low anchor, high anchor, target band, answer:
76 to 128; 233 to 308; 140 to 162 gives 1.08 min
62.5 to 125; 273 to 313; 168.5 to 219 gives 9.96 min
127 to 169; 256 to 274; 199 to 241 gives 4.11 min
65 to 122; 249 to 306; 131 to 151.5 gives 0.70 min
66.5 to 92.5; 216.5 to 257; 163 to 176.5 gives 2.66 min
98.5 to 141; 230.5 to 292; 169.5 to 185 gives 6.03 min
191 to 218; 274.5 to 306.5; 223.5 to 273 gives -3.15 min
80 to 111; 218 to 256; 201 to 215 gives 0.67 min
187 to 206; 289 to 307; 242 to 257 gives -1.32 min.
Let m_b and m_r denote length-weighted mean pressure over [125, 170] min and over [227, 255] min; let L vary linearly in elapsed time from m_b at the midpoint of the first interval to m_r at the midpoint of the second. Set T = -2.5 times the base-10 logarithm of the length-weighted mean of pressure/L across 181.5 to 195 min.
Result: 0.34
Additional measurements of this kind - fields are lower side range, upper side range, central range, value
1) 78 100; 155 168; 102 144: -0.042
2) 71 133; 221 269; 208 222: 0.072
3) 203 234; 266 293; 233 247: 0.003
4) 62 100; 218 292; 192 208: 0.113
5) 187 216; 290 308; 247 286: -0.122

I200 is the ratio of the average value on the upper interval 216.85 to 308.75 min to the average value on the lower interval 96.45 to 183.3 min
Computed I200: 1.26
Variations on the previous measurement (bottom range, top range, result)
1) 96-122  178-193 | 0.70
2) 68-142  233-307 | 1.24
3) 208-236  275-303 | 1.13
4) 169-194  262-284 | 1.78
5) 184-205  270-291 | 1.37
